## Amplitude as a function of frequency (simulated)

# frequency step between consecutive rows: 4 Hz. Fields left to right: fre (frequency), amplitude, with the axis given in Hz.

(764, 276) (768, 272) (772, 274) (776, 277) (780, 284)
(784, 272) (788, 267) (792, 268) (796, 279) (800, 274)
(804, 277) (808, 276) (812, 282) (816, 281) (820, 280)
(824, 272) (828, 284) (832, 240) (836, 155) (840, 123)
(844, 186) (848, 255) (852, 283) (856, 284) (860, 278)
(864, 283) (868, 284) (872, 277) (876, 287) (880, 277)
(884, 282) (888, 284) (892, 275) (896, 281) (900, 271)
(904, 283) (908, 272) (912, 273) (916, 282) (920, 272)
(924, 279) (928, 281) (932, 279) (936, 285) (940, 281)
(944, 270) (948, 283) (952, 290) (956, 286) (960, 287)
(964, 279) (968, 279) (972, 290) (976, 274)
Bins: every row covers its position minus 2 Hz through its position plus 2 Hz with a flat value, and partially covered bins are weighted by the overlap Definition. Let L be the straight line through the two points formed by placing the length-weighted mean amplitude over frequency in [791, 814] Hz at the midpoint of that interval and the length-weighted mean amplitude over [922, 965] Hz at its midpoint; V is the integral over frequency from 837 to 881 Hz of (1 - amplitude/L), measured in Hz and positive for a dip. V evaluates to 4.0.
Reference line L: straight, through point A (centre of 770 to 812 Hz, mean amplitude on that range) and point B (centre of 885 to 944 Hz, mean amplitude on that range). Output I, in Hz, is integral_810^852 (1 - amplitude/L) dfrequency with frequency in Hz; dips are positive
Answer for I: 5.8 Hz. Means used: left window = 275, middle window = 238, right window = 278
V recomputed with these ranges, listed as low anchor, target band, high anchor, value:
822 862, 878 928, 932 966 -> -2.9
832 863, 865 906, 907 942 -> -4.6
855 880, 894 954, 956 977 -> 0.7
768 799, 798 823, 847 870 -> -0.2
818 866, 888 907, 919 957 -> -0.9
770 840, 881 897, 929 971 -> -0.4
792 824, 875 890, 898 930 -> -0.3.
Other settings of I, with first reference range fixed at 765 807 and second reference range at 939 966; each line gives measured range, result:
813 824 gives -0.1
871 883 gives -0.1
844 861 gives 0.8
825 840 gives 3.3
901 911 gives 0.1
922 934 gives 0.1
